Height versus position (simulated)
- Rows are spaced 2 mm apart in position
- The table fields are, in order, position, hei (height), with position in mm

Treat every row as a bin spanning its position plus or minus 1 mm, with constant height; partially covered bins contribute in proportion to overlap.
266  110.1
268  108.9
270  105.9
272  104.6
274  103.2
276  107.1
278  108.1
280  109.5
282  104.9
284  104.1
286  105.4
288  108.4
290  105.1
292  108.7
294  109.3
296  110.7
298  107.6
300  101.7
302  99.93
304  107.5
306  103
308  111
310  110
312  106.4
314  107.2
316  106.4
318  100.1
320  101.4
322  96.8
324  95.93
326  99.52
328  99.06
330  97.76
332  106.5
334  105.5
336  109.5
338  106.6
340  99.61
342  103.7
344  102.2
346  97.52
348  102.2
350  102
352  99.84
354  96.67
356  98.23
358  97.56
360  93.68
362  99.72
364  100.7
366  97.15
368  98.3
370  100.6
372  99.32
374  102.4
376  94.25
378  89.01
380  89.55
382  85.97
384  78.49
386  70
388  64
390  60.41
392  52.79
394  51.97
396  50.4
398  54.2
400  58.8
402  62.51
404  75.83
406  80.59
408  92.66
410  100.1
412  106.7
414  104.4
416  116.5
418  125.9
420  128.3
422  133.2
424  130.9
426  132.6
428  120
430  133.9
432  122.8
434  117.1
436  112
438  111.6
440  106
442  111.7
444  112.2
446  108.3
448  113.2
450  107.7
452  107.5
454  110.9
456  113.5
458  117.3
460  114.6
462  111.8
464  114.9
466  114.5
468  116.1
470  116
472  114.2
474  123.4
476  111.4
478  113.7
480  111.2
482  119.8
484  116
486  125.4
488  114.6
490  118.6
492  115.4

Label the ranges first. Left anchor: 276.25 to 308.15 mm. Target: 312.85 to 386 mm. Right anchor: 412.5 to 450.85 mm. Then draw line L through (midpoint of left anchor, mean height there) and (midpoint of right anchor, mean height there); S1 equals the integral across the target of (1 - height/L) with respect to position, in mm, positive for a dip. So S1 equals 8.3 mm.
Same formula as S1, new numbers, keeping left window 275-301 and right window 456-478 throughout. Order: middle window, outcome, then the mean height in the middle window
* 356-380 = 2.9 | 97.2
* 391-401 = 5.2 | 53.6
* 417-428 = -1.6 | 129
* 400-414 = 3.3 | 85.7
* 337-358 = 1.7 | 101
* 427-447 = -0.3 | 116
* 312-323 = 0.6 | 103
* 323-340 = 1.0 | 102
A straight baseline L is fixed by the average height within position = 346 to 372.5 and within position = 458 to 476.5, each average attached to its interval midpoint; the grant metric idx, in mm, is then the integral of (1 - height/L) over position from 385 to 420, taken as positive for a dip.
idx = 8.7 mm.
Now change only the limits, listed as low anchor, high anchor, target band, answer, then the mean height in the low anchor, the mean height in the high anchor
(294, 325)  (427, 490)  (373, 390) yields 4.1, 105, 115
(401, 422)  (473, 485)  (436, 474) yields -0.7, 101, 116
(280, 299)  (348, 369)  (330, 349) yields -0.5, 107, 98.6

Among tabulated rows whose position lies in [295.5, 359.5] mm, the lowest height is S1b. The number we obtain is 95.93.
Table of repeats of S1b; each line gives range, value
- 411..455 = 104.4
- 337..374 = 93.68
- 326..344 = 97.76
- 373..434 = 50.4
